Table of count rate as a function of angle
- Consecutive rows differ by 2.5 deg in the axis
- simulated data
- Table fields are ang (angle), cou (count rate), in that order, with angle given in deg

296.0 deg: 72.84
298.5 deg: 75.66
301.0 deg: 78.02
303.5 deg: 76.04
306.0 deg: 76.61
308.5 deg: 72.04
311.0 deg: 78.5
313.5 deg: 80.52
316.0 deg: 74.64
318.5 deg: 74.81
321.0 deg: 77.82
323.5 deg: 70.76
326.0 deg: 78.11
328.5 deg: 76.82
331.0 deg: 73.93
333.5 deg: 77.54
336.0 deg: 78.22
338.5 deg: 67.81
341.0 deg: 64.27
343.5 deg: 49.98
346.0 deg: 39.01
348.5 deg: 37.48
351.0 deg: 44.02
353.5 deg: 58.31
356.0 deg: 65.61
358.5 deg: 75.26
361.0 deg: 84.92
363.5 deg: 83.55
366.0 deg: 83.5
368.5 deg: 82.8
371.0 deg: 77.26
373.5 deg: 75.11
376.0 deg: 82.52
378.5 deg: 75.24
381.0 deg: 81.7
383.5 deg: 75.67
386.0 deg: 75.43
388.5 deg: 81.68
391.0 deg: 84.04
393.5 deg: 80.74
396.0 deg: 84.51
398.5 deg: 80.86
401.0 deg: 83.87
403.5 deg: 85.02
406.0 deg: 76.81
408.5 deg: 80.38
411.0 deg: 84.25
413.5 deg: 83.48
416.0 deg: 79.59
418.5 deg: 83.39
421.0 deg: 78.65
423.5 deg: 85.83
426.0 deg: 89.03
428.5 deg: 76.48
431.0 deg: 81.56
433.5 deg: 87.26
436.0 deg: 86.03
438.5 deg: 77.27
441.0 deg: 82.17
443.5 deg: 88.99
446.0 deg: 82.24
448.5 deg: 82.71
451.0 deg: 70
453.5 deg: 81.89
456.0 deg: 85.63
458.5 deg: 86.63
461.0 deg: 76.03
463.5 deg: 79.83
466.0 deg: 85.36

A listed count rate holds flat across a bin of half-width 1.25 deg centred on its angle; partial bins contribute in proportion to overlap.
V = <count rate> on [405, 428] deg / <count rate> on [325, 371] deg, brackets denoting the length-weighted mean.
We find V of 1.2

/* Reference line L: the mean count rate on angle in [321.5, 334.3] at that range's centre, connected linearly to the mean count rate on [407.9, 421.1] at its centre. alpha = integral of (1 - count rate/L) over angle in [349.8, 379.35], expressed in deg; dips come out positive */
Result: 1.6 deg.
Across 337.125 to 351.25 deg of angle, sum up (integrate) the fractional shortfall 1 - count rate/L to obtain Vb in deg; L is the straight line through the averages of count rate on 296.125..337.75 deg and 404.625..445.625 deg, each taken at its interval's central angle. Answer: 4.82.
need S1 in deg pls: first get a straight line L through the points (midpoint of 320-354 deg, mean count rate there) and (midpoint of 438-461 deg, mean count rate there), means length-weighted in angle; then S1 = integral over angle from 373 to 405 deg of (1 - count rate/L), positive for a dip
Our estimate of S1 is -3.7 deg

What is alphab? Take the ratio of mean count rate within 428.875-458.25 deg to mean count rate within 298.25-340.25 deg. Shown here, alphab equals 1.1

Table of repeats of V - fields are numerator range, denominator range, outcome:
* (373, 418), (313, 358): 1.22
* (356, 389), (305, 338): 1.04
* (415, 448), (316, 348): 1.21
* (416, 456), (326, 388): 1.17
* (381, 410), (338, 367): 1.29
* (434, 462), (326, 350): 1.29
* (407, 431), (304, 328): 1.08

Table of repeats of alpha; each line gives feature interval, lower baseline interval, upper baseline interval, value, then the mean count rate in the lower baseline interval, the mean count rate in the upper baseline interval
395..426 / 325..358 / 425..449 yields -1.98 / 62.6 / 83.3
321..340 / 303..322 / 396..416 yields 0.65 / 76.4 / 82.1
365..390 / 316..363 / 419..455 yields -2.16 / 66.9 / 82.2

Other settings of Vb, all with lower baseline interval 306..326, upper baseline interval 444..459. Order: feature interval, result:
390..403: -0.6 deg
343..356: 5.0 deg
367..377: -0.2 deg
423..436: -0.6 deg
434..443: -0.2 deg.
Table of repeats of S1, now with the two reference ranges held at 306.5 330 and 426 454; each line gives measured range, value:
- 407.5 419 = -0.2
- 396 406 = -0.3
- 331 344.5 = 1.5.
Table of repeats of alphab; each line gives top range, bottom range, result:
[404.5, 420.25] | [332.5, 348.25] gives 1.33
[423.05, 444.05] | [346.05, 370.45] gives 1.24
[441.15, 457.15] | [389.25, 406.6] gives 0.99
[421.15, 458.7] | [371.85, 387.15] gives 1.07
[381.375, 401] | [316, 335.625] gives 1.07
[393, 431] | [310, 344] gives 1.12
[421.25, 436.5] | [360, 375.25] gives 1.03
